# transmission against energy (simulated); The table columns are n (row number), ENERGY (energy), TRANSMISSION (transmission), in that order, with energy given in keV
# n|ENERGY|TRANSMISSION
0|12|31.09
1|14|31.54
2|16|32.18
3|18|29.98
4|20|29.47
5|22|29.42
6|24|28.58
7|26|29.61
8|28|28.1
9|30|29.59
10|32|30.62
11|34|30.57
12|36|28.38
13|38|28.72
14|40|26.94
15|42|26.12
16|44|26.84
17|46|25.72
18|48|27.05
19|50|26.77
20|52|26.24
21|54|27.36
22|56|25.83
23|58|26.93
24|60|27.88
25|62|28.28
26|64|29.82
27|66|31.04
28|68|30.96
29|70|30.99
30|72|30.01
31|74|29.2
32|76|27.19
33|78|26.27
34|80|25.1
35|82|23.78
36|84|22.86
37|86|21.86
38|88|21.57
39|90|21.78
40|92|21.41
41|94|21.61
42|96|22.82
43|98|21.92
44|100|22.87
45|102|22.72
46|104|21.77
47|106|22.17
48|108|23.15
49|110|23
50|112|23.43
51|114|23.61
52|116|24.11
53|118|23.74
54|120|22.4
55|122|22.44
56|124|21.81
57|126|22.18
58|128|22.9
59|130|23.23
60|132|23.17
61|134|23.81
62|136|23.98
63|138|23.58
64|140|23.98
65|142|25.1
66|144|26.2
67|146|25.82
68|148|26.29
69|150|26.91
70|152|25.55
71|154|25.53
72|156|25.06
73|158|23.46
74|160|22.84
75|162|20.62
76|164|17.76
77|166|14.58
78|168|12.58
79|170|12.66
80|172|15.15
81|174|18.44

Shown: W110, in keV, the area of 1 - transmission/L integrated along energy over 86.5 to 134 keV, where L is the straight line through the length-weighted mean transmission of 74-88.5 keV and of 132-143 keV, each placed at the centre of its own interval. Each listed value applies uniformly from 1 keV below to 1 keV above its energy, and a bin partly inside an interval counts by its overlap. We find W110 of 3.2 keV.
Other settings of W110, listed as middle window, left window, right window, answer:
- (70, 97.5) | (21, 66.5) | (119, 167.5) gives 1.8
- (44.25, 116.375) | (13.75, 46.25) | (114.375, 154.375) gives 3.8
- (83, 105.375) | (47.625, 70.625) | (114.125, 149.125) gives 3.4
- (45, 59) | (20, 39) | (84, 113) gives 0.2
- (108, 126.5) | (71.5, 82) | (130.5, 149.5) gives 1.8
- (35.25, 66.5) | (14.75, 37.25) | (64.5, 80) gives 2.1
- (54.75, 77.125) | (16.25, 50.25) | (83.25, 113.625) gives -3.1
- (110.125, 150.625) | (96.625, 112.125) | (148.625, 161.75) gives -0.4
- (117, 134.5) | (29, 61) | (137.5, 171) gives 0.6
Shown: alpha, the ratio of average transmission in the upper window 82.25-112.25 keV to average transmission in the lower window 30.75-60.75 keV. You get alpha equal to 0.81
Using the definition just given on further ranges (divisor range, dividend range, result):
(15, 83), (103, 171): 0.80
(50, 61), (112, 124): 0.86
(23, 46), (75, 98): 0.82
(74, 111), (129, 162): 1.06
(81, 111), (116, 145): 1.05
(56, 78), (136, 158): 0.87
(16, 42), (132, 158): 0.86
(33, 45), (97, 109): 0.80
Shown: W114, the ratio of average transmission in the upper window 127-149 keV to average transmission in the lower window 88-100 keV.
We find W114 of 1.1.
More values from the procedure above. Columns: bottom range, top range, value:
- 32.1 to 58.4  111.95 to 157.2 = 0.88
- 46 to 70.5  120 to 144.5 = 0.83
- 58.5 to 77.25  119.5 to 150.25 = 0.82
